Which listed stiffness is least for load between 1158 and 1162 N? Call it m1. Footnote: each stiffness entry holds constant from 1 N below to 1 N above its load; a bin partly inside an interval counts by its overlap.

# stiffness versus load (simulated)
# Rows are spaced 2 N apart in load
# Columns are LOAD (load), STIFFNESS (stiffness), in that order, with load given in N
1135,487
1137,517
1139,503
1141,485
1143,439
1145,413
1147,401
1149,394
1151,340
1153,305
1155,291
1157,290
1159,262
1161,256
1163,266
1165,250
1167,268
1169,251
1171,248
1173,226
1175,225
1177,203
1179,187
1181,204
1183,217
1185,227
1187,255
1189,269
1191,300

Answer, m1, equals 256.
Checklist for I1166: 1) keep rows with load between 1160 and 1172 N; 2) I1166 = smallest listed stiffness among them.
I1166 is 248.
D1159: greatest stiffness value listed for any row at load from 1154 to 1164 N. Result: 291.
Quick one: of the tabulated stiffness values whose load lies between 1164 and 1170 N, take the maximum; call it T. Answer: 268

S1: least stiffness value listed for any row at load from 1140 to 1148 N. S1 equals 401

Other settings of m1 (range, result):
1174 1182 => 187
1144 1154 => 305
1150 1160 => 262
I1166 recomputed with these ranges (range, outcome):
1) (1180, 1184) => 204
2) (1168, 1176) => 225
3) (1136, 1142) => 485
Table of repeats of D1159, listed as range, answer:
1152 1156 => 305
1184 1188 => 255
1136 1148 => 517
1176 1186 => 227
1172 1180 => 226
